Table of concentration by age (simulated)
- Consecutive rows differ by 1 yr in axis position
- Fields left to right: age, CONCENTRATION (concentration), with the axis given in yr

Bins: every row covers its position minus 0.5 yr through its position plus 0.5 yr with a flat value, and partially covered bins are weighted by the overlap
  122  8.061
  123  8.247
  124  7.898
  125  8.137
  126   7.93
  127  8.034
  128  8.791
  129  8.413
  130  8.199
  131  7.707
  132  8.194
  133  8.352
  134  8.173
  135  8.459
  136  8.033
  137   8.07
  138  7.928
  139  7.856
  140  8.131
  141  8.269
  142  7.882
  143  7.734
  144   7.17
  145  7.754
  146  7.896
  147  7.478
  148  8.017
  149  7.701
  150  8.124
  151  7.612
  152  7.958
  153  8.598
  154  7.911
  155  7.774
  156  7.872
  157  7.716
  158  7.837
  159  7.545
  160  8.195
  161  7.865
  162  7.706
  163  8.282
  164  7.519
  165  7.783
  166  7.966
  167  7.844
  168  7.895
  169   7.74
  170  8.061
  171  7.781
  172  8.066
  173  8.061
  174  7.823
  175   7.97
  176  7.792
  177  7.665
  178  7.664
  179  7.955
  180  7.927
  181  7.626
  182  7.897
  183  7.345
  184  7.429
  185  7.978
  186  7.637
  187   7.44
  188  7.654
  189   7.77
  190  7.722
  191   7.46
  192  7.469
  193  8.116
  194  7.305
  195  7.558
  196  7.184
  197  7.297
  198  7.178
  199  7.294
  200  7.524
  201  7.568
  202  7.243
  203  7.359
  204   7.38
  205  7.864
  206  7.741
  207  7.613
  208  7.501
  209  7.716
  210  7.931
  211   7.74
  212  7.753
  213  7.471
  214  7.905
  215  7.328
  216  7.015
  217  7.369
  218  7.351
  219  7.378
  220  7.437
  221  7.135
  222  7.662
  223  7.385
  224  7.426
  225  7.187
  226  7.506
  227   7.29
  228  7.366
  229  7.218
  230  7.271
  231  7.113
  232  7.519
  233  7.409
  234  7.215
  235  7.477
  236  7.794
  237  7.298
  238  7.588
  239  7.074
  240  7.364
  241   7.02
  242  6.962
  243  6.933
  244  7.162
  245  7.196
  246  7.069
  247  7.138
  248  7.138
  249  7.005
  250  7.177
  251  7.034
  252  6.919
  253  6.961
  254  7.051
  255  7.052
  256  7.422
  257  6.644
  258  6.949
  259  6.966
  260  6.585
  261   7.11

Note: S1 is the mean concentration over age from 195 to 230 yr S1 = 7.45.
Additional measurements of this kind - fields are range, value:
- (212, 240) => 7.38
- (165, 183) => 7.85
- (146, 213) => 7.73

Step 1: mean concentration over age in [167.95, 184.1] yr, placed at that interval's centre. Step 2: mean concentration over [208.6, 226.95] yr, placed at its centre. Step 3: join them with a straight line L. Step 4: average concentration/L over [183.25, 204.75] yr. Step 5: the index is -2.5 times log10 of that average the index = 0.02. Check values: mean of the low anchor 7.81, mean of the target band 7.51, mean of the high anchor 7.48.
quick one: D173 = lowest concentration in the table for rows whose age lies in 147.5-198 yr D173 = 7.178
